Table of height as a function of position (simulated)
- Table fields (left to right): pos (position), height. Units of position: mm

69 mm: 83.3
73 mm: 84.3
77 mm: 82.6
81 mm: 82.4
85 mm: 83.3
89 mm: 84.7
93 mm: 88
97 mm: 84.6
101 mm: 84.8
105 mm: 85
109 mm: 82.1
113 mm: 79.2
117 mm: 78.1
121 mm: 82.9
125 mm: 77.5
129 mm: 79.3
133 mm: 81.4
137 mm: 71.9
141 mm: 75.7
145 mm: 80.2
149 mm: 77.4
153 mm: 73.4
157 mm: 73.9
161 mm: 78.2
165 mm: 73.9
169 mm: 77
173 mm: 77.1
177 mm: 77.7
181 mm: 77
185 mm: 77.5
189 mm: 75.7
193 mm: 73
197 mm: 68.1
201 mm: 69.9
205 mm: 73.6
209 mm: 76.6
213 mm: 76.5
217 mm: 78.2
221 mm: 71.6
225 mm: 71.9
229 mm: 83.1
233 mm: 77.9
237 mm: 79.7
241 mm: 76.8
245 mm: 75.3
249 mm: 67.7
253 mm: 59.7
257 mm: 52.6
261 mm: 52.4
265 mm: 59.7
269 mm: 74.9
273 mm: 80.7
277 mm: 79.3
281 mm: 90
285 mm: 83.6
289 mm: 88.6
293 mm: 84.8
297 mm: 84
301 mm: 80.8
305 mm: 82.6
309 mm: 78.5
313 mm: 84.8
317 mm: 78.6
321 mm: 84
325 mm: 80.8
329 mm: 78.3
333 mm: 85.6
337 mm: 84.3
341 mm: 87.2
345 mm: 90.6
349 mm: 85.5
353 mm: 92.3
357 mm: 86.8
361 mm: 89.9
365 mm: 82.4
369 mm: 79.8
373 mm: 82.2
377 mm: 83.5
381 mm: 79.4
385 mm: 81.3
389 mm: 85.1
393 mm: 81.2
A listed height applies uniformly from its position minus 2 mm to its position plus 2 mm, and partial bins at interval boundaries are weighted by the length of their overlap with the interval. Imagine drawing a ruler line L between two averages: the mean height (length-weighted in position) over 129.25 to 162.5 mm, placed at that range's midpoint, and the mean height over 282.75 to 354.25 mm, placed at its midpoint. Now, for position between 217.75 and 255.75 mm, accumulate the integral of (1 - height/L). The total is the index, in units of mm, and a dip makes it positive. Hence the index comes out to 3.3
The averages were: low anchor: 76.6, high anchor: 84.1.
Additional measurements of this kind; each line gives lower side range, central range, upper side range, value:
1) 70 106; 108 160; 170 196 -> 1.62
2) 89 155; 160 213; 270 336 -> 3.98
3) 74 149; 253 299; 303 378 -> 4.69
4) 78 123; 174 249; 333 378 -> 7.99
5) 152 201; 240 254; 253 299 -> 0.89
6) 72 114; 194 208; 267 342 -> 2.03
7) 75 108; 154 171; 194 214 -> 0.32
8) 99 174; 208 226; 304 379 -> 1.25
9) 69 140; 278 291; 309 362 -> -0.39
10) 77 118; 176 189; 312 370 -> 1.04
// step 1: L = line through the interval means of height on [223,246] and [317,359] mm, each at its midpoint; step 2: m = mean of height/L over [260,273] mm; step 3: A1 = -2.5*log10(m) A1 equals 0.21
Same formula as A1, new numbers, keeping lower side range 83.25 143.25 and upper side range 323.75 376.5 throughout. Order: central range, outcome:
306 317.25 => 0.044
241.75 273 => 0.275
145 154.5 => 0.073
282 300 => -0.015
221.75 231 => 0.086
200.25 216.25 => 0.110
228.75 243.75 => 0.060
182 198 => 0.116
